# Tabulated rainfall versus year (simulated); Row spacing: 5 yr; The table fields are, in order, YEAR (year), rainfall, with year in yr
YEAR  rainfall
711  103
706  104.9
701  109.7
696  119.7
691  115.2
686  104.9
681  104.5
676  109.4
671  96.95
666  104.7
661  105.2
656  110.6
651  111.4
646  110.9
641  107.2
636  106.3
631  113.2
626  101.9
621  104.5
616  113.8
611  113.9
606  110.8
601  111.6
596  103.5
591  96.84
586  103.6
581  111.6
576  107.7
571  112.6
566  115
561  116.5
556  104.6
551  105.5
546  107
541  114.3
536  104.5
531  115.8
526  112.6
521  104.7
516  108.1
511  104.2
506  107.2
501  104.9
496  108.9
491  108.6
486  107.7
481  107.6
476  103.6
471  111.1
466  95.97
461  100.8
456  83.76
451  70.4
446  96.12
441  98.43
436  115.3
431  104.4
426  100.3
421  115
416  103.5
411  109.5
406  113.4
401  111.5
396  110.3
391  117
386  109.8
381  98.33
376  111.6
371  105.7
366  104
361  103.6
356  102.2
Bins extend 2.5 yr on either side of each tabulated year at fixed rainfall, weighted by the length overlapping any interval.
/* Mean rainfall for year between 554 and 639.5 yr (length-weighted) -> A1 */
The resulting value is 109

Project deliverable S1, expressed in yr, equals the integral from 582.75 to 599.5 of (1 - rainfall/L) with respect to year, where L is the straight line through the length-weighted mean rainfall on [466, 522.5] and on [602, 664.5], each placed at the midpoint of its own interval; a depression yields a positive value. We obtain 0.92 yr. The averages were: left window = 107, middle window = 102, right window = 109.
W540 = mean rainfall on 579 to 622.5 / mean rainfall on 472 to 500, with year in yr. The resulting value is 1.00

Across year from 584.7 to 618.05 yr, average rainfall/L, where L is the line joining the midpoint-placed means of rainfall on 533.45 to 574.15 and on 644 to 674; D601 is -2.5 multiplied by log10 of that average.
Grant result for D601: 0.01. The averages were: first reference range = 110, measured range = 108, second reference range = 107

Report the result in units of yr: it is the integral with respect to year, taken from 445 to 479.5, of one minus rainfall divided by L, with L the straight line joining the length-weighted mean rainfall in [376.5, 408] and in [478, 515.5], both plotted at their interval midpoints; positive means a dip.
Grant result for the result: 4.2 yr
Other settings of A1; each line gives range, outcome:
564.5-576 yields 112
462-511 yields 106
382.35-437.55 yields 110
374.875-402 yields 110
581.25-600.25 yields 103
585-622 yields 108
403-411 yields 112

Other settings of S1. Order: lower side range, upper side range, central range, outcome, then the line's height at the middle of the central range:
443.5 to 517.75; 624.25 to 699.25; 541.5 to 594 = -1.9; 105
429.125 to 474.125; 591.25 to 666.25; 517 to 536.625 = -1.5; 102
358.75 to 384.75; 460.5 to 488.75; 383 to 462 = 0.8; 105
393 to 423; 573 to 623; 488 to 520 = 0.7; 109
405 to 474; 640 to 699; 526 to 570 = -2.6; 105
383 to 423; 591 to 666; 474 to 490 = 0.5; 110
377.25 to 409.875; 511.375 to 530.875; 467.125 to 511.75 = 1.0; 109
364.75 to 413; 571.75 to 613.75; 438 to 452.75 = 2.5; 109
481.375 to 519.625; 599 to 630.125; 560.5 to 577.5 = -0.7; 109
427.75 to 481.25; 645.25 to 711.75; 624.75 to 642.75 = -0.2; 106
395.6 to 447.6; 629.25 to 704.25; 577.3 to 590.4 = 0.2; 108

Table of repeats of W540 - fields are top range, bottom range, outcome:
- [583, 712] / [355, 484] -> 1.04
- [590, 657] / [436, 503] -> 1.08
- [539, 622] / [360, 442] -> 1.01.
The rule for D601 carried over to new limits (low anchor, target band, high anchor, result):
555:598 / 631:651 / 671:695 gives -0.01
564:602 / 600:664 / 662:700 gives -0.02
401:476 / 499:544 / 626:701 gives -0.04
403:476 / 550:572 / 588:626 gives -0.05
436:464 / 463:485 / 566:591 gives -0.10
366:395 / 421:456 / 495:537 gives 0.11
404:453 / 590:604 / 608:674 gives 0.02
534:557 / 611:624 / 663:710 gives -0.02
